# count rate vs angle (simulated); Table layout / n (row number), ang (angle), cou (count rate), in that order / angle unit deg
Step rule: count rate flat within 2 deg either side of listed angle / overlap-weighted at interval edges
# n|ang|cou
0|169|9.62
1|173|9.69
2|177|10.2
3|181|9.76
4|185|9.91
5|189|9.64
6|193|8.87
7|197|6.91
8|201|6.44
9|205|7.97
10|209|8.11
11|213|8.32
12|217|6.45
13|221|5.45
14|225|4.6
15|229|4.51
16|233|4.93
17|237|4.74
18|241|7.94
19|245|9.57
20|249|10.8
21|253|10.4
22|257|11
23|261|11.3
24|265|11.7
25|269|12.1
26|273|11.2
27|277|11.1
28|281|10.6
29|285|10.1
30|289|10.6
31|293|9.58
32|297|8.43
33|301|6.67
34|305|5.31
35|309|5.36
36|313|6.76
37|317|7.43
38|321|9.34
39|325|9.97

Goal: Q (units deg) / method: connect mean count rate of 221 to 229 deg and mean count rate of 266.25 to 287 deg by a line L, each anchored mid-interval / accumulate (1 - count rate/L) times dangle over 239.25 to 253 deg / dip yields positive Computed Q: -4.1 deg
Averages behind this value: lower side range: 4.79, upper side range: 11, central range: 9.6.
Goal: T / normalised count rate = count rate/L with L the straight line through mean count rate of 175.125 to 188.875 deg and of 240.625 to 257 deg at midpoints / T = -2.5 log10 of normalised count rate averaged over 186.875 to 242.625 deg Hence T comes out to 0.42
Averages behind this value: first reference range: 9.91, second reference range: 10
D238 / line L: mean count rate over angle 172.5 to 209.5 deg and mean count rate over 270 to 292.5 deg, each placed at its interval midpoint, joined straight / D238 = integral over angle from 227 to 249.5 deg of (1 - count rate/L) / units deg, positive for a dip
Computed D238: 6.8 deg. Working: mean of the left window 8.74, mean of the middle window 6.83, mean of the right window 10.7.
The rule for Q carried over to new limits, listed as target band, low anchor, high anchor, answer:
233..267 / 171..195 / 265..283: 4.7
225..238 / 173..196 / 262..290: 7.1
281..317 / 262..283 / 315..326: 7.4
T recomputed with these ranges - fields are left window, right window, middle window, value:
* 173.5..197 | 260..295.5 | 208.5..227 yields 0.47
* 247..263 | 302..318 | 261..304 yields -0.19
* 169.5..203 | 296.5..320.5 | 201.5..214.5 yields 0.08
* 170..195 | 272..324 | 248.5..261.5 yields -0.20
